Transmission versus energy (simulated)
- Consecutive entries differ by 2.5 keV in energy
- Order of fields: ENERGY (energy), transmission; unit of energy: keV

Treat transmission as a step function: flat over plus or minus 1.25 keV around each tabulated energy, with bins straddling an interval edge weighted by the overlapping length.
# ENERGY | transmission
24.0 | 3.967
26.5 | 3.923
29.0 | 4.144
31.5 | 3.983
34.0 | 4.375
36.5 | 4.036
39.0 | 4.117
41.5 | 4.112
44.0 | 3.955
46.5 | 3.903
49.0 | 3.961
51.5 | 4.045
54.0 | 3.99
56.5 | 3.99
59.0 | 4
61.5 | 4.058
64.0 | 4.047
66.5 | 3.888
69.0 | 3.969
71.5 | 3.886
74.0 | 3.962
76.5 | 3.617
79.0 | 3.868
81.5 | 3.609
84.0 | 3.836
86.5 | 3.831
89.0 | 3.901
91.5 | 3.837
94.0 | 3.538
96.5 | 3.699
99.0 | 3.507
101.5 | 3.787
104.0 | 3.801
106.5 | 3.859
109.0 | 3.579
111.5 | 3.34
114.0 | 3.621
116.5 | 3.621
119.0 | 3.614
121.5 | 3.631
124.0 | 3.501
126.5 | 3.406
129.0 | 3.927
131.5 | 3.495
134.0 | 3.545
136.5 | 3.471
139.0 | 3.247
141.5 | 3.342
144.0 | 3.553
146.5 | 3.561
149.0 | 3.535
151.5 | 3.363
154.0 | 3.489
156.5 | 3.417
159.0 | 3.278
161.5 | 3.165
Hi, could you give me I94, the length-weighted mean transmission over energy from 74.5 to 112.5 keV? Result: 3.71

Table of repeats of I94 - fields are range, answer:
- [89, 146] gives 3.59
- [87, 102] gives 3.71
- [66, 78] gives 3.86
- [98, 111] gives 3.69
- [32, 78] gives 3.99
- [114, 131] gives 3.61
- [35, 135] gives 3.8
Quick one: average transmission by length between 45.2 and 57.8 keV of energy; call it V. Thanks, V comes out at 3.98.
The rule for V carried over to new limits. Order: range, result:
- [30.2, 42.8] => 4.12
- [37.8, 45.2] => 4.06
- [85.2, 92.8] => 3.85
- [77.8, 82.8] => 3.74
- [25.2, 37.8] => 4.09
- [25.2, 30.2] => 4.03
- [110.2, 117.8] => 3.53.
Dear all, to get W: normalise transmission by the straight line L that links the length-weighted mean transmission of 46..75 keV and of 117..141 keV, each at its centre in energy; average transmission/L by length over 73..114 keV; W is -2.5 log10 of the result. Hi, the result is 0.01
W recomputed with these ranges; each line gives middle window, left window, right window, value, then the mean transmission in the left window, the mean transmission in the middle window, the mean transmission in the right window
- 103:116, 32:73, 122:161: 0.010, 4.02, 3.64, 3.47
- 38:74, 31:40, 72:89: -0.002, 4.14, 3.99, 3.8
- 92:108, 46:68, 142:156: 0.015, 3.99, 3.7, 3.49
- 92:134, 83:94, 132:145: 0.001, 3.82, 3.62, 3.43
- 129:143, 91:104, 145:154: 0.022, 3.68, 3.47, 3.49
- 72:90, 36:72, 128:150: 0.011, 4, 3.81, 3.51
